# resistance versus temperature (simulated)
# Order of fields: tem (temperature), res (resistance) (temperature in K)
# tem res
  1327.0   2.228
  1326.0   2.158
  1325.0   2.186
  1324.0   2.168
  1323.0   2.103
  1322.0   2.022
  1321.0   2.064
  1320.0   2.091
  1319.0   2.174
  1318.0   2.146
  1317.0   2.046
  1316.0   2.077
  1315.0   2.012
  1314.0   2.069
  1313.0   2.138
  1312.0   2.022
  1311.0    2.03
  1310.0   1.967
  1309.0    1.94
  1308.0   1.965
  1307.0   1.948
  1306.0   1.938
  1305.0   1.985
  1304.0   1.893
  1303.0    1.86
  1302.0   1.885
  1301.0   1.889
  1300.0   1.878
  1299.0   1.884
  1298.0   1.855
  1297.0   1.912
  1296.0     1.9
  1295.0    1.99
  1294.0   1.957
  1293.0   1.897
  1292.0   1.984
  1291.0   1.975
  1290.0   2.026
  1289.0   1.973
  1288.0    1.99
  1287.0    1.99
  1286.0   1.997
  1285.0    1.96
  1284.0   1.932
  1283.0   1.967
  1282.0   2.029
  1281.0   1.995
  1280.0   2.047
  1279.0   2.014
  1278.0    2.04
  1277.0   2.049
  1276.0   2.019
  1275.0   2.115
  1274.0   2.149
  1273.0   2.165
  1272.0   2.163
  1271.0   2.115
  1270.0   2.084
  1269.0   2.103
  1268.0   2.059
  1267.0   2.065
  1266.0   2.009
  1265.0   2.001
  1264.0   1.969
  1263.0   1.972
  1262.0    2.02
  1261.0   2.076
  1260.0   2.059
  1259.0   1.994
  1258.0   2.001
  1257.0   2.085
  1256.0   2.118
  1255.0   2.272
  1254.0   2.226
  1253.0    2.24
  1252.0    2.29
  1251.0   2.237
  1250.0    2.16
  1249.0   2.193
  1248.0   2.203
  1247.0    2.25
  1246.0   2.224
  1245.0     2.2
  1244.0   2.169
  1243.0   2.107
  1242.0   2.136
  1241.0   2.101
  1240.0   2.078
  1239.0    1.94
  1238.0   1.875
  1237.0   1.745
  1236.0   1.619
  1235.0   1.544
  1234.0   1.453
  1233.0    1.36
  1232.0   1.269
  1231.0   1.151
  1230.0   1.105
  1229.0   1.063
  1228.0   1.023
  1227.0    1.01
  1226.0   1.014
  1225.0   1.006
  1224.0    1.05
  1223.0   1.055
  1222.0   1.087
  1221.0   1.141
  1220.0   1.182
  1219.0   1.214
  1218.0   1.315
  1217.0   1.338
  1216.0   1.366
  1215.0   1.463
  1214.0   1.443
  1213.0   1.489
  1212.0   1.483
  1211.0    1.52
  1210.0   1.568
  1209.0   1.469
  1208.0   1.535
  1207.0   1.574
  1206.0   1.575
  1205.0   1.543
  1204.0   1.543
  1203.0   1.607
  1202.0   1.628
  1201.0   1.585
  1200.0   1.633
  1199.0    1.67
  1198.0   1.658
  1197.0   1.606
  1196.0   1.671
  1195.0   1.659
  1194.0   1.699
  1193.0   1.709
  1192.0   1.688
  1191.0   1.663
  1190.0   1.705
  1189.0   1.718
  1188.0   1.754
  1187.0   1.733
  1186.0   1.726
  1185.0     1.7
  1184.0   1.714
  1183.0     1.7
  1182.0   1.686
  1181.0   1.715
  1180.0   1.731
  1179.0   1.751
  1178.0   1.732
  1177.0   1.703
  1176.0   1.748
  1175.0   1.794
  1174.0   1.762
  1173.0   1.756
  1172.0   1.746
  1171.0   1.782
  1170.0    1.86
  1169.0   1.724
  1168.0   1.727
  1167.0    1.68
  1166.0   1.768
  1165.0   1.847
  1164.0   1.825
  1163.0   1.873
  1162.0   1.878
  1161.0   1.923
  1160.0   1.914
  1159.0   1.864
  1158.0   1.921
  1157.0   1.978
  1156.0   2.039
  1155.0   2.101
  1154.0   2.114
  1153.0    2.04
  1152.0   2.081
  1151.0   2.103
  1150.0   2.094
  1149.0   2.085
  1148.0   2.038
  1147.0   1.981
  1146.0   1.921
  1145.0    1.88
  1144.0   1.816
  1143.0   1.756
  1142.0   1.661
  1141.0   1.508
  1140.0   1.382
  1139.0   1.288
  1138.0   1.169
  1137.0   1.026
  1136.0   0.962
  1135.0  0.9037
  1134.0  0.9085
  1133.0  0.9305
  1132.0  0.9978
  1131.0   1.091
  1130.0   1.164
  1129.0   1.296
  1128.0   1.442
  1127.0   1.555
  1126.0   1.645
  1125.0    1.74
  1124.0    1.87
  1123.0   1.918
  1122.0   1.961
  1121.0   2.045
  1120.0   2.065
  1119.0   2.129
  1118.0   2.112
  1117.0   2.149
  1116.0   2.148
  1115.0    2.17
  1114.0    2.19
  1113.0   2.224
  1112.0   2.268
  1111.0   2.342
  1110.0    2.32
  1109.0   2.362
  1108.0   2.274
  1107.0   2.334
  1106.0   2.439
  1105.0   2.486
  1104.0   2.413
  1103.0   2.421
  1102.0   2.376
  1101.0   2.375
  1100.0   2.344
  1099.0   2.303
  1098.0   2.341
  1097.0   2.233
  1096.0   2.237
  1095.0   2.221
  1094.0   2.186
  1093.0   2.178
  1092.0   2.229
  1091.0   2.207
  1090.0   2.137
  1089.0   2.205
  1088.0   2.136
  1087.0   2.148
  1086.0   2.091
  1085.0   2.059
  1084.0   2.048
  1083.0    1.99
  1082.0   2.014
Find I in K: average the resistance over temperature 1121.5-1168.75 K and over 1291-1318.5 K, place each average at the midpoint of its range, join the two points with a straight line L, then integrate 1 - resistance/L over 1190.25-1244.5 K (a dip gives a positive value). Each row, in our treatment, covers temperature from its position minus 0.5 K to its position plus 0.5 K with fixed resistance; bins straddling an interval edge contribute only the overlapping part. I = 9.0 K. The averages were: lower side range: 1.67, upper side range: 1.97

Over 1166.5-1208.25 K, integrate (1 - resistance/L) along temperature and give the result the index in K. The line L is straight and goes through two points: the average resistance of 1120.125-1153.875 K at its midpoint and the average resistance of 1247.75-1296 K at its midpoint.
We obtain 1.8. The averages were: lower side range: 1.59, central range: 1.69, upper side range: 2.06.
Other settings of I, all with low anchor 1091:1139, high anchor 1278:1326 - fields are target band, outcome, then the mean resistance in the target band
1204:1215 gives 2.48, 1.52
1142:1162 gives -0.35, 1.97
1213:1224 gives 3.93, 1.26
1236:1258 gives -1.62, 2.12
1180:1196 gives 2.02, 1.7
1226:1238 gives 3.98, 1.32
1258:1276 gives -0.72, 2.06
